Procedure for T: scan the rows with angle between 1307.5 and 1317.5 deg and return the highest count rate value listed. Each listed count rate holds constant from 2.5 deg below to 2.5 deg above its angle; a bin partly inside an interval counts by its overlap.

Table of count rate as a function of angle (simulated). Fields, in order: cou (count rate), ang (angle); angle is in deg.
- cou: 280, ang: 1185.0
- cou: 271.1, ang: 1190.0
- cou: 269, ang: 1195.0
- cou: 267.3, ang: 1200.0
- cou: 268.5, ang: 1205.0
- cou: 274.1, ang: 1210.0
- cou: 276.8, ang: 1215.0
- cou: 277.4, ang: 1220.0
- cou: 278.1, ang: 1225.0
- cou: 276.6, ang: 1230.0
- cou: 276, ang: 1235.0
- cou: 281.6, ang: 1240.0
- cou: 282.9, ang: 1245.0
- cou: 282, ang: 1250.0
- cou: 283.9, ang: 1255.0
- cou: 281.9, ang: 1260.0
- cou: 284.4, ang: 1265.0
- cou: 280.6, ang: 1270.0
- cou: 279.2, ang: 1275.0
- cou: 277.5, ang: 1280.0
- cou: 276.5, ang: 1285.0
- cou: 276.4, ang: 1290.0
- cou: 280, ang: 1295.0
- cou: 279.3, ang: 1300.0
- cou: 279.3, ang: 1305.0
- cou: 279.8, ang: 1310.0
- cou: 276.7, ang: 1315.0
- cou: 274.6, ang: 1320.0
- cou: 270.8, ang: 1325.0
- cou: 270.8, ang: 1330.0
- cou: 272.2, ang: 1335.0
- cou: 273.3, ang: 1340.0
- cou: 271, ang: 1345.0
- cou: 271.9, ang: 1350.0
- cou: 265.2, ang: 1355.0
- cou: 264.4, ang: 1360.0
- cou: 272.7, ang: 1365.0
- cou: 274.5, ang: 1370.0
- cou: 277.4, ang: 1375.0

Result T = 279.8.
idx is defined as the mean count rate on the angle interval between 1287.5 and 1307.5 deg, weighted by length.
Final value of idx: 279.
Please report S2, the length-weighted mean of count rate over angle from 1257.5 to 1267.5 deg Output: 283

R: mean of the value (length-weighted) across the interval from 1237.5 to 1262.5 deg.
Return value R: 282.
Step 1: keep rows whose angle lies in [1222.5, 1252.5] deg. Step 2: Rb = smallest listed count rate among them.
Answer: 276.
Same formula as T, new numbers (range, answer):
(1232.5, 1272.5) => 284.4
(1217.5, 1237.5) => 278.1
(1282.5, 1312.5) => 280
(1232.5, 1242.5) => 281.6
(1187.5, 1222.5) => 277.4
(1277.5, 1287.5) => 277.5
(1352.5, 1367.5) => 272.7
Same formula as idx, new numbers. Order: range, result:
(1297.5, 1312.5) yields 279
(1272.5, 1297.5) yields 278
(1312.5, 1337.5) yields 273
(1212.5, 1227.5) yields 277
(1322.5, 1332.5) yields 271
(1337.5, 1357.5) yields 270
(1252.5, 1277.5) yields 282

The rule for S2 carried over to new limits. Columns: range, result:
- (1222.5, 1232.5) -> 277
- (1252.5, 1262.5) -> 283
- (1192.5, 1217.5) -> 271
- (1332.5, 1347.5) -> 272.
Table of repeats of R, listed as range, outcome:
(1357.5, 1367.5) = 269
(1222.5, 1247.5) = 279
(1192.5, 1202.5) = 268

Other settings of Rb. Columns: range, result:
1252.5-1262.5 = 281.9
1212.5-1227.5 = 276.8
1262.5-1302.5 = 276.4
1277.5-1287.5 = 276.5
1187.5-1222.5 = 267.3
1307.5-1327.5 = 270.8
